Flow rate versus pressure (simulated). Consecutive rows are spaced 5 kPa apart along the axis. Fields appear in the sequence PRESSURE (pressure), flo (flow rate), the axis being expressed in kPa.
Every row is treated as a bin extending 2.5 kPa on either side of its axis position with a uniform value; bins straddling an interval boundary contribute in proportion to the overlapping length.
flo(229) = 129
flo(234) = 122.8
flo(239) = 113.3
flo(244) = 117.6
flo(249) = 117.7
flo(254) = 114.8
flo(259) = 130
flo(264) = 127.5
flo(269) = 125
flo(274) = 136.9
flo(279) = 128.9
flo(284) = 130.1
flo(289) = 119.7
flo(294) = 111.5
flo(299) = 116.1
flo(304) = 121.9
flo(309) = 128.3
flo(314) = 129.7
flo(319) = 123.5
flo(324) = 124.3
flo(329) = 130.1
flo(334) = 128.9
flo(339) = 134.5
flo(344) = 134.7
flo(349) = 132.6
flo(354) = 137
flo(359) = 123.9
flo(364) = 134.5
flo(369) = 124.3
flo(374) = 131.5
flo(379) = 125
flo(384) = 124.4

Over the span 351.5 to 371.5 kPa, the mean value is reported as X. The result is 130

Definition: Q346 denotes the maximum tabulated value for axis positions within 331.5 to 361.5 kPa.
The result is 137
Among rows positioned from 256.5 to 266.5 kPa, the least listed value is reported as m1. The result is 127.5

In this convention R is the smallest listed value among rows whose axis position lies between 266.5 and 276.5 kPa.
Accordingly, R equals 125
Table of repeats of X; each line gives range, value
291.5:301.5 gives 114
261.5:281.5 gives 130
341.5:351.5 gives 134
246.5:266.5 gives 122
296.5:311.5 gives 122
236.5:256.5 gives 116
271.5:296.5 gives 125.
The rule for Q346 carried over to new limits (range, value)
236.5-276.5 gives 136.9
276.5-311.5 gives 130.1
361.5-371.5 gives 134.5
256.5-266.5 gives 130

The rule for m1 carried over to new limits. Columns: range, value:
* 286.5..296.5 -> 111.5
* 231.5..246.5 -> 113.3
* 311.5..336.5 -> 123.5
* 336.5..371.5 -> 123.9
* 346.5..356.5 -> 132.6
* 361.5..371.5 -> 124.3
